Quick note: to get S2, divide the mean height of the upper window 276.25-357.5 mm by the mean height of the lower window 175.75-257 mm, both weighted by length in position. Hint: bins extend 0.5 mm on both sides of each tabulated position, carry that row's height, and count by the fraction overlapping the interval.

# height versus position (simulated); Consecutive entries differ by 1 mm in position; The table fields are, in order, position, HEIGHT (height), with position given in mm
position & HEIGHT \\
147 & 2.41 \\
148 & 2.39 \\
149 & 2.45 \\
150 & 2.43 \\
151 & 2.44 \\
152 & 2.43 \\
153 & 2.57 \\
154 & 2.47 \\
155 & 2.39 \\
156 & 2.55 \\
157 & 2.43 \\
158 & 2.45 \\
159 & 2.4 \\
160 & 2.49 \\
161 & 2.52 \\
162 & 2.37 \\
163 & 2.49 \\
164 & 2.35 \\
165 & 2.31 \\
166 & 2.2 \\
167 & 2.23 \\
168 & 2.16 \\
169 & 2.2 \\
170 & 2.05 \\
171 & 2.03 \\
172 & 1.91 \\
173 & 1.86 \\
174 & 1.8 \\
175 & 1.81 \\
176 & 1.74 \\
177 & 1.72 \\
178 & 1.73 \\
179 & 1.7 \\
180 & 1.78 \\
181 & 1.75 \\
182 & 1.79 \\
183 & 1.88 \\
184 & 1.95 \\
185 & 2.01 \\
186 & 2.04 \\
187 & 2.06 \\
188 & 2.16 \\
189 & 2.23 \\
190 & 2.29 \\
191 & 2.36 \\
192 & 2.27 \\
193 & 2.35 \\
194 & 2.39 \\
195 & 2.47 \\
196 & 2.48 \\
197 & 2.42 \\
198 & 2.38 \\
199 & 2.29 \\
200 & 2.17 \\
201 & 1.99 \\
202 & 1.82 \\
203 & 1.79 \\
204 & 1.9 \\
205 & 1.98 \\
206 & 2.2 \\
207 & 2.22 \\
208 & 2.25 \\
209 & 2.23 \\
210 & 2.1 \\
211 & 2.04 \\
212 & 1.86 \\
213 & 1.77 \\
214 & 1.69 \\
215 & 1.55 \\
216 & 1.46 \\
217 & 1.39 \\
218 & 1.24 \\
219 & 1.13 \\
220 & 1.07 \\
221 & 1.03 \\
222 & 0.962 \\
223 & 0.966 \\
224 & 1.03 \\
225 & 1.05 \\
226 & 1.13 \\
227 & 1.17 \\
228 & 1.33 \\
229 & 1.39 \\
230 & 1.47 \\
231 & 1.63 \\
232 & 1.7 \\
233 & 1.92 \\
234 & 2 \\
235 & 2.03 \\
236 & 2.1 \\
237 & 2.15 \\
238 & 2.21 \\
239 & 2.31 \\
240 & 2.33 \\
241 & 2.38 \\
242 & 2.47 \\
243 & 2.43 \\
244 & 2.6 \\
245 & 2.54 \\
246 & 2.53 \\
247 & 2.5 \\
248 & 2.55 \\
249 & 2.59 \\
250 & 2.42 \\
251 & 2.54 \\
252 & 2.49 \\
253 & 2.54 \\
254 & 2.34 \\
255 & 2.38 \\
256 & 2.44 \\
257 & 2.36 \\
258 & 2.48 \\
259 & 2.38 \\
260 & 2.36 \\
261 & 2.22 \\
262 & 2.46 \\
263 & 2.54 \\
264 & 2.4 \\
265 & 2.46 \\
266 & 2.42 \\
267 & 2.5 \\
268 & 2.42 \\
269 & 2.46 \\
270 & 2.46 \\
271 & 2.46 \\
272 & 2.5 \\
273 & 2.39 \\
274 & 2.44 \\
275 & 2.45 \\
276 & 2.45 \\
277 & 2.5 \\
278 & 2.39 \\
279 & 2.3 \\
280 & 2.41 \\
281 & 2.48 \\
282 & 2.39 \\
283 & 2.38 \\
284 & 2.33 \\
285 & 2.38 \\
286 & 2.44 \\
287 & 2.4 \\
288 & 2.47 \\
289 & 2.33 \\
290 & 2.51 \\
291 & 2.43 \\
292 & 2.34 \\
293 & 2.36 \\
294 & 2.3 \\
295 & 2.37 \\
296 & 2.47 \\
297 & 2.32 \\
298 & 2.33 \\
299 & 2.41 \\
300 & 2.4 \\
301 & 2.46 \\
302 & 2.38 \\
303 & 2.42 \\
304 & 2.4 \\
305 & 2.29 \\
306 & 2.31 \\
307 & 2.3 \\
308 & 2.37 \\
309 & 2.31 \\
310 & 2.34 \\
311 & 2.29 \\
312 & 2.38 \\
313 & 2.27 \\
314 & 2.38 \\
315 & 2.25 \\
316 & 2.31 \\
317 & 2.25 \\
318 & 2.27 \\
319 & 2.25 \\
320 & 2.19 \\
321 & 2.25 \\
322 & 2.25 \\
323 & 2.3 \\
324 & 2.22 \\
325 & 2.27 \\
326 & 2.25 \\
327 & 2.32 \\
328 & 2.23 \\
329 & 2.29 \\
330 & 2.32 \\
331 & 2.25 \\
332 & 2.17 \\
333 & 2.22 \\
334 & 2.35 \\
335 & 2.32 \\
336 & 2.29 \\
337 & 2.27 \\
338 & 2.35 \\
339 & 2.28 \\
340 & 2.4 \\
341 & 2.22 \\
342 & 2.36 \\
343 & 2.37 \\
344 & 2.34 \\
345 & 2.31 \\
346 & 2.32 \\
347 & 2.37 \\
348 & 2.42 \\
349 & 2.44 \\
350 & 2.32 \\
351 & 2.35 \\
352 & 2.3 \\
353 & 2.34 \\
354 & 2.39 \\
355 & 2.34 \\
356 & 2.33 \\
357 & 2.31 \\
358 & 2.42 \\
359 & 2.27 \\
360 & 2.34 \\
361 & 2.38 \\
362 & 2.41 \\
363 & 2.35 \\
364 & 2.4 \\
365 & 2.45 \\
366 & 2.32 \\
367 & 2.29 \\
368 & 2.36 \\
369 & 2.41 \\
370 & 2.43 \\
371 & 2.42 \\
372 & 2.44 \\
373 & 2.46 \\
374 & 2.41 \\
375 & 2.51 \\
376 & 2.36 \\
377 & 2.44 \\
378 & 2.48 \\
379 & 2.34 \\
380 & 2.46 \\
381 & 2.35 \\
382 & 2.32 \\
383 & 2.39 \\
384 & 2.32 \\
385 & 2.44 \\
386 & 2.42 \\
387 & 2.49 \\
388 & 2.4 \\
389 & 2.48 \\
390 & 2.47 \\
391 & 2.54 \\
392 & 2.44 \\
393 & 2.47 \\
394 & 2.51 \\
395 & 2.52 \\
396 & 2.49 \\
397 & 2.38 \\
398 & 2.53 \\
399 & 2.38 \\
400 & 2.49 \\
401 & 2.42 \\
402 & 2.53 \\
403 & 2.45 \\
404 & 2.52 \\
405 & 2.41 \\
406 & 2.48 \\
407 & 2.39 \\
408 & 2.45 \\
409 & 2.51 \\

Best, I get 1.2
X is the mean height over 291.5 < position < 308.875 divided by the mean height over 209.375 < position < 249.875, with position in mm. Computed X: 1.31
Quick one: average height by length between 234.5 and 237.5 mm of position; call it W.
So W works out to 2.09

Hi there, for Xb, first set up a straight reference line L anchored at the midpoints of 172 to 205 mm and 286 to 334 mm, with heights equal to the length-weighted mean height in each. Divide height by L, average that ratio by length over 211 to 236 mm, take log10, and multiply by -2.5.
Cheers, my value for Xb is 0.42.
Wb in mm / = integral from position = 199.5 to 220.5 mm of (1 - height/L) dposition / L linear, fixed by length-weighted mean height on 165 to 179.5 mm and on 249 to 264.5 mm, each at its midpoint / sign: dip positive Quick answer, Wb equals 3.5 mm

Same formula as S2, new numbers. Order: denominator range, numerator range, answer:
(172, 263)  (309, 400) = 1.18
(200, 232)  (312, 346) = 1.44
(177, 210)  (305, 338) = 1.09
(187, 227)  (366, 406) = 1.32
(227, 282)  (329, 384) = 1.02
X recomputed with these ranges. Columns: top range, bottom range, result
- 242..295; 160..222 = 1.23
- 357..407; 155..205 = 1.14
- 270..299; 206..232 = 1.60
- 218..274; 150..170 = 0.88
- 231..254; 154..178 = 1.06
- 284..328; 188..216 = 1.10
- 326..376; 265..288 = 0.97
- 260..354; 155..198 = 1.09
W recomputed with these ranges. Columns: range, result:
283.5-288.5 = 2.4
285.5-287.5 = 2.42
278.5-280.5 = 2.35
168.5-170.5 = 2.12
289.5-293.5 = 2.41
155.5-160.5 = 2.46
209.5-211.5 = 2.07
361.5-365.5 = 2.4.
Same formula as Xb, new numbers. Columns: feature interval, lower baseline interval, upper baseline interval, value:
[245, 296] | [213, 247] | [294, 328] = -0.205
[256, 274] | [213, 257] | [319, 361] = -0.205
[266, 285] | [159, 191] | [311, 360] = -0.099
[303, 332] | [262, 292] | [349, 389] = 0.056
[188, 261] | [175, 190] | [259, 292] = 0.063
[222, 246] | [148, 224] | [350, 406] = 0.162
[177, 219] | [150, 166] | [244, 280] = 0.218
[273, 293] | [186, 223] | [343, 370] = -0.123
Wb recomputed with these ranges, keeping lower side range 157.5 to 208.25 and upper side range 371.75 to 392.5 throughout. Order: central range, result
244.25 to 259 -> -1.7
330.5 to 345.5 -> 0.4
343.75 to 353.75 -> 0.1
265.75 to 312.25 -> -2.3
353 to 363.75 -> 0.2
